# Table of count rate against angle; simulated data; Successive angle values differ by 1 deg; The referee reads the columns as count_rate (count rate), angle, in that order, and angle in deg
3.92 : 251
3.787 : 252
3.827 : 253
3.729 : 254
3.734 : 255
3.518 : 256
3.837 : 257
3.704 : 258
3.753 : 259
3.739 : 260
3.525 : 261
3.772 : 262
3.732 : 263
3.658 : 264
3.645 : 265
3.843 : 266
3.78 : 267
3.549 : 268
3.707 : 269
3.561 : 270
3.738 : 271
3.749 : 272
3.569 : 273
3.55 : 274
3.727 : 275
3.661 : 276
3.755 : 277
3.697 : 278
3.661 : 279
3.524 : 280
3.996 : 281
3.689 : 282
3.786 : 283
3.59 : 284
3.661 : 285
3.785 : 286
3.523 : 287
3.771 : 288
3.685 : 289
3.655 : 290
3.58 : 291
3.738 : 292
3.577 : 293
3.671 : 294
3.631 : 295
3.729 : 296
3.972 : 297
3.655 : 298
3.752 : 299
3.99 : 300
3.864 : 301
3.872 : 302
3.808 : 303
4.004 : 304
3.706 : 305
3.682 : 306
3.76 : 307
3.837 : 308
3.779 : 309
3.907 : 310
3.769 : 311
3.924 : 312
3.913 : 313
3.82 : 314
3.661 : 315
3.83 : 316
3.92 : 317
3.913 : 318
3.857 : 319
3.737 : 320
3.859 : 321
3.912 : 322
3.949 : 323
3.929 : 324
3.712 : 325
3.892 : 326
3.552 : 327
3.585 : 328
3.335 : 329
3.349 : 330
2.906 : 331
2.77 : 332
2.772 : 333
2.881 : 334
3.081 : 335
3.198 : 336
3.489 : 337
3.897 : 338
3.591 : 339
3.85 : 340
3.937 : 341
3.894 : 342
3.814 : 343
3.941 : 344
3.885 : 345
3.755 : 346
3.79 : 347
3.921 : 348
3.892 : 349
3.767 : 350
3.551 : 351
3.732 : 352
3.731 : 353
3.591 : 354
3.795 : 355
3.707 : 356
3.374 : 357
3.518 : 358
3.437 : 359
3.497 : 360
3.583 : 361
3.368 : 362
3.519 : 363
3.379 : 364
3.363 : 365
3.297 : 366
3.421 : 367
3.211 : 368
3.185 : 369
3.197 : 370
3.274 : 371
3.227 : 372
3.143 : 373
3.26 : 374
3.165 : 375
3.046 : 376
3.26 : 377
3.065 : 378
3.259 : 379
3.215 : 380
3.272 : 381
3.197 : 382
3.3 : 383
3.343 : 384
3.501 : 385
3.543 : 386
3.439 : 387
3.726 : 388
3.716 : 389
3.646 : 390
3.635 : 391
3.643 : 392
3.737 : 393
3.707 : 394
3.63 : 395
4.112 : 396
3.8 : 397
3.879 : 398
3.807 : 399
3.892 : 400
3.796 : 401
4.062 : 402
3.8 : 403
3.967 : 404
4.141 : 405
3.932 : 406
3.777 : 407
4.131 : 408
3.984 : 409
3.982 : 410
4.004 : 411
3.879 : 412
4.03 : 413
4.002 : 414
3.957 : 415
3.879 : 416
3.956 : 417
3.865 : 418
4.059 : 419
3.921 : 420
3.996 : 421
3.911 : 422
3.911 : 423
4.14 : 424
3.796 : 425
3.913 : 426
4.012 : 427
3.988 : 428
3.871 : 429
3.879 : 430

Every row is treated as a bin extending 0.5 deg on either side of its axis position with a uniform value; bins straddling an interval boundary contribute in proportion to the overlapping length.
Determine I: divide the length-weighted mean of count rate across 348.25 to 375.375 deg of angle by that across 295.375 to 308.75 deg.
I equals 0.91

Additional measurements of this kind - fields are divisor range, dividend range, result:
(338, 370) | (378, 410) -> 1.02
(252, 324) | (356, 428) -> 0.97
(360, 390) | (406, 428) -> 1.19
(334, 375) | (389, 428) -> 1.10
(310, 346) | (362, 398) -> 0.94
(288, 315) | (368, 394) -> 0.89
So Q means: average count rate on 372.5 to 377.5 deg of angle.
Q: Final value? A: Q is 3.17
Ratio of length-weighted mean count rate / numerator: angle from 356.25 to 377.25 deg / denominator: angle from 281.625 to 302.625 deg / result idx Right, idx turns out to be 0.9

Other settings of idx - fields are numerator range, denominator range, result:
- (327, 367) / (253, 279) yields 0.96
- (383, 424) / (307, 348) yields 1.05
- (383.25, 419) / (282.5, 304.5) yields 1.02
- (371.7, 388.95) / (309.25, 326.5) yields 0.86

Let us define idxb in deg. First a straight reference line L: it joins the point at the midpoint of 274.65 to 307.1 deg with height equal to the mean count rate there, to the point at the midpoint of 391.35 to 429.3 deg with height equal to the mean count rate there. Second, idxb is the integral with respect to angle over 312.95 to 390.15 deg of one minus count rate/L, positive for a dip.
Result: 6.1 deg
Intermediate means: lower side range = 3.73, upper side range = 3.92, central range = 3.52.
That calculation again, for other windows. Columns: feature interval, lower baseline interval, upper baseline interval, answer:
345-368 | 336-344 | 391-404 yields 1.1 deg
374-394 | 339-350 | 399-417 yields 2.6 deg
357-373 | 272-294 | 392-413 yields 2.0 deg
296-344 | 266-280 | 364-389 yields -2.5 deg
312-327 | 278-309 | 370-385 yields -1.1 deg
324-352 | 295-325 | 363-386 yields 0.1 deg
